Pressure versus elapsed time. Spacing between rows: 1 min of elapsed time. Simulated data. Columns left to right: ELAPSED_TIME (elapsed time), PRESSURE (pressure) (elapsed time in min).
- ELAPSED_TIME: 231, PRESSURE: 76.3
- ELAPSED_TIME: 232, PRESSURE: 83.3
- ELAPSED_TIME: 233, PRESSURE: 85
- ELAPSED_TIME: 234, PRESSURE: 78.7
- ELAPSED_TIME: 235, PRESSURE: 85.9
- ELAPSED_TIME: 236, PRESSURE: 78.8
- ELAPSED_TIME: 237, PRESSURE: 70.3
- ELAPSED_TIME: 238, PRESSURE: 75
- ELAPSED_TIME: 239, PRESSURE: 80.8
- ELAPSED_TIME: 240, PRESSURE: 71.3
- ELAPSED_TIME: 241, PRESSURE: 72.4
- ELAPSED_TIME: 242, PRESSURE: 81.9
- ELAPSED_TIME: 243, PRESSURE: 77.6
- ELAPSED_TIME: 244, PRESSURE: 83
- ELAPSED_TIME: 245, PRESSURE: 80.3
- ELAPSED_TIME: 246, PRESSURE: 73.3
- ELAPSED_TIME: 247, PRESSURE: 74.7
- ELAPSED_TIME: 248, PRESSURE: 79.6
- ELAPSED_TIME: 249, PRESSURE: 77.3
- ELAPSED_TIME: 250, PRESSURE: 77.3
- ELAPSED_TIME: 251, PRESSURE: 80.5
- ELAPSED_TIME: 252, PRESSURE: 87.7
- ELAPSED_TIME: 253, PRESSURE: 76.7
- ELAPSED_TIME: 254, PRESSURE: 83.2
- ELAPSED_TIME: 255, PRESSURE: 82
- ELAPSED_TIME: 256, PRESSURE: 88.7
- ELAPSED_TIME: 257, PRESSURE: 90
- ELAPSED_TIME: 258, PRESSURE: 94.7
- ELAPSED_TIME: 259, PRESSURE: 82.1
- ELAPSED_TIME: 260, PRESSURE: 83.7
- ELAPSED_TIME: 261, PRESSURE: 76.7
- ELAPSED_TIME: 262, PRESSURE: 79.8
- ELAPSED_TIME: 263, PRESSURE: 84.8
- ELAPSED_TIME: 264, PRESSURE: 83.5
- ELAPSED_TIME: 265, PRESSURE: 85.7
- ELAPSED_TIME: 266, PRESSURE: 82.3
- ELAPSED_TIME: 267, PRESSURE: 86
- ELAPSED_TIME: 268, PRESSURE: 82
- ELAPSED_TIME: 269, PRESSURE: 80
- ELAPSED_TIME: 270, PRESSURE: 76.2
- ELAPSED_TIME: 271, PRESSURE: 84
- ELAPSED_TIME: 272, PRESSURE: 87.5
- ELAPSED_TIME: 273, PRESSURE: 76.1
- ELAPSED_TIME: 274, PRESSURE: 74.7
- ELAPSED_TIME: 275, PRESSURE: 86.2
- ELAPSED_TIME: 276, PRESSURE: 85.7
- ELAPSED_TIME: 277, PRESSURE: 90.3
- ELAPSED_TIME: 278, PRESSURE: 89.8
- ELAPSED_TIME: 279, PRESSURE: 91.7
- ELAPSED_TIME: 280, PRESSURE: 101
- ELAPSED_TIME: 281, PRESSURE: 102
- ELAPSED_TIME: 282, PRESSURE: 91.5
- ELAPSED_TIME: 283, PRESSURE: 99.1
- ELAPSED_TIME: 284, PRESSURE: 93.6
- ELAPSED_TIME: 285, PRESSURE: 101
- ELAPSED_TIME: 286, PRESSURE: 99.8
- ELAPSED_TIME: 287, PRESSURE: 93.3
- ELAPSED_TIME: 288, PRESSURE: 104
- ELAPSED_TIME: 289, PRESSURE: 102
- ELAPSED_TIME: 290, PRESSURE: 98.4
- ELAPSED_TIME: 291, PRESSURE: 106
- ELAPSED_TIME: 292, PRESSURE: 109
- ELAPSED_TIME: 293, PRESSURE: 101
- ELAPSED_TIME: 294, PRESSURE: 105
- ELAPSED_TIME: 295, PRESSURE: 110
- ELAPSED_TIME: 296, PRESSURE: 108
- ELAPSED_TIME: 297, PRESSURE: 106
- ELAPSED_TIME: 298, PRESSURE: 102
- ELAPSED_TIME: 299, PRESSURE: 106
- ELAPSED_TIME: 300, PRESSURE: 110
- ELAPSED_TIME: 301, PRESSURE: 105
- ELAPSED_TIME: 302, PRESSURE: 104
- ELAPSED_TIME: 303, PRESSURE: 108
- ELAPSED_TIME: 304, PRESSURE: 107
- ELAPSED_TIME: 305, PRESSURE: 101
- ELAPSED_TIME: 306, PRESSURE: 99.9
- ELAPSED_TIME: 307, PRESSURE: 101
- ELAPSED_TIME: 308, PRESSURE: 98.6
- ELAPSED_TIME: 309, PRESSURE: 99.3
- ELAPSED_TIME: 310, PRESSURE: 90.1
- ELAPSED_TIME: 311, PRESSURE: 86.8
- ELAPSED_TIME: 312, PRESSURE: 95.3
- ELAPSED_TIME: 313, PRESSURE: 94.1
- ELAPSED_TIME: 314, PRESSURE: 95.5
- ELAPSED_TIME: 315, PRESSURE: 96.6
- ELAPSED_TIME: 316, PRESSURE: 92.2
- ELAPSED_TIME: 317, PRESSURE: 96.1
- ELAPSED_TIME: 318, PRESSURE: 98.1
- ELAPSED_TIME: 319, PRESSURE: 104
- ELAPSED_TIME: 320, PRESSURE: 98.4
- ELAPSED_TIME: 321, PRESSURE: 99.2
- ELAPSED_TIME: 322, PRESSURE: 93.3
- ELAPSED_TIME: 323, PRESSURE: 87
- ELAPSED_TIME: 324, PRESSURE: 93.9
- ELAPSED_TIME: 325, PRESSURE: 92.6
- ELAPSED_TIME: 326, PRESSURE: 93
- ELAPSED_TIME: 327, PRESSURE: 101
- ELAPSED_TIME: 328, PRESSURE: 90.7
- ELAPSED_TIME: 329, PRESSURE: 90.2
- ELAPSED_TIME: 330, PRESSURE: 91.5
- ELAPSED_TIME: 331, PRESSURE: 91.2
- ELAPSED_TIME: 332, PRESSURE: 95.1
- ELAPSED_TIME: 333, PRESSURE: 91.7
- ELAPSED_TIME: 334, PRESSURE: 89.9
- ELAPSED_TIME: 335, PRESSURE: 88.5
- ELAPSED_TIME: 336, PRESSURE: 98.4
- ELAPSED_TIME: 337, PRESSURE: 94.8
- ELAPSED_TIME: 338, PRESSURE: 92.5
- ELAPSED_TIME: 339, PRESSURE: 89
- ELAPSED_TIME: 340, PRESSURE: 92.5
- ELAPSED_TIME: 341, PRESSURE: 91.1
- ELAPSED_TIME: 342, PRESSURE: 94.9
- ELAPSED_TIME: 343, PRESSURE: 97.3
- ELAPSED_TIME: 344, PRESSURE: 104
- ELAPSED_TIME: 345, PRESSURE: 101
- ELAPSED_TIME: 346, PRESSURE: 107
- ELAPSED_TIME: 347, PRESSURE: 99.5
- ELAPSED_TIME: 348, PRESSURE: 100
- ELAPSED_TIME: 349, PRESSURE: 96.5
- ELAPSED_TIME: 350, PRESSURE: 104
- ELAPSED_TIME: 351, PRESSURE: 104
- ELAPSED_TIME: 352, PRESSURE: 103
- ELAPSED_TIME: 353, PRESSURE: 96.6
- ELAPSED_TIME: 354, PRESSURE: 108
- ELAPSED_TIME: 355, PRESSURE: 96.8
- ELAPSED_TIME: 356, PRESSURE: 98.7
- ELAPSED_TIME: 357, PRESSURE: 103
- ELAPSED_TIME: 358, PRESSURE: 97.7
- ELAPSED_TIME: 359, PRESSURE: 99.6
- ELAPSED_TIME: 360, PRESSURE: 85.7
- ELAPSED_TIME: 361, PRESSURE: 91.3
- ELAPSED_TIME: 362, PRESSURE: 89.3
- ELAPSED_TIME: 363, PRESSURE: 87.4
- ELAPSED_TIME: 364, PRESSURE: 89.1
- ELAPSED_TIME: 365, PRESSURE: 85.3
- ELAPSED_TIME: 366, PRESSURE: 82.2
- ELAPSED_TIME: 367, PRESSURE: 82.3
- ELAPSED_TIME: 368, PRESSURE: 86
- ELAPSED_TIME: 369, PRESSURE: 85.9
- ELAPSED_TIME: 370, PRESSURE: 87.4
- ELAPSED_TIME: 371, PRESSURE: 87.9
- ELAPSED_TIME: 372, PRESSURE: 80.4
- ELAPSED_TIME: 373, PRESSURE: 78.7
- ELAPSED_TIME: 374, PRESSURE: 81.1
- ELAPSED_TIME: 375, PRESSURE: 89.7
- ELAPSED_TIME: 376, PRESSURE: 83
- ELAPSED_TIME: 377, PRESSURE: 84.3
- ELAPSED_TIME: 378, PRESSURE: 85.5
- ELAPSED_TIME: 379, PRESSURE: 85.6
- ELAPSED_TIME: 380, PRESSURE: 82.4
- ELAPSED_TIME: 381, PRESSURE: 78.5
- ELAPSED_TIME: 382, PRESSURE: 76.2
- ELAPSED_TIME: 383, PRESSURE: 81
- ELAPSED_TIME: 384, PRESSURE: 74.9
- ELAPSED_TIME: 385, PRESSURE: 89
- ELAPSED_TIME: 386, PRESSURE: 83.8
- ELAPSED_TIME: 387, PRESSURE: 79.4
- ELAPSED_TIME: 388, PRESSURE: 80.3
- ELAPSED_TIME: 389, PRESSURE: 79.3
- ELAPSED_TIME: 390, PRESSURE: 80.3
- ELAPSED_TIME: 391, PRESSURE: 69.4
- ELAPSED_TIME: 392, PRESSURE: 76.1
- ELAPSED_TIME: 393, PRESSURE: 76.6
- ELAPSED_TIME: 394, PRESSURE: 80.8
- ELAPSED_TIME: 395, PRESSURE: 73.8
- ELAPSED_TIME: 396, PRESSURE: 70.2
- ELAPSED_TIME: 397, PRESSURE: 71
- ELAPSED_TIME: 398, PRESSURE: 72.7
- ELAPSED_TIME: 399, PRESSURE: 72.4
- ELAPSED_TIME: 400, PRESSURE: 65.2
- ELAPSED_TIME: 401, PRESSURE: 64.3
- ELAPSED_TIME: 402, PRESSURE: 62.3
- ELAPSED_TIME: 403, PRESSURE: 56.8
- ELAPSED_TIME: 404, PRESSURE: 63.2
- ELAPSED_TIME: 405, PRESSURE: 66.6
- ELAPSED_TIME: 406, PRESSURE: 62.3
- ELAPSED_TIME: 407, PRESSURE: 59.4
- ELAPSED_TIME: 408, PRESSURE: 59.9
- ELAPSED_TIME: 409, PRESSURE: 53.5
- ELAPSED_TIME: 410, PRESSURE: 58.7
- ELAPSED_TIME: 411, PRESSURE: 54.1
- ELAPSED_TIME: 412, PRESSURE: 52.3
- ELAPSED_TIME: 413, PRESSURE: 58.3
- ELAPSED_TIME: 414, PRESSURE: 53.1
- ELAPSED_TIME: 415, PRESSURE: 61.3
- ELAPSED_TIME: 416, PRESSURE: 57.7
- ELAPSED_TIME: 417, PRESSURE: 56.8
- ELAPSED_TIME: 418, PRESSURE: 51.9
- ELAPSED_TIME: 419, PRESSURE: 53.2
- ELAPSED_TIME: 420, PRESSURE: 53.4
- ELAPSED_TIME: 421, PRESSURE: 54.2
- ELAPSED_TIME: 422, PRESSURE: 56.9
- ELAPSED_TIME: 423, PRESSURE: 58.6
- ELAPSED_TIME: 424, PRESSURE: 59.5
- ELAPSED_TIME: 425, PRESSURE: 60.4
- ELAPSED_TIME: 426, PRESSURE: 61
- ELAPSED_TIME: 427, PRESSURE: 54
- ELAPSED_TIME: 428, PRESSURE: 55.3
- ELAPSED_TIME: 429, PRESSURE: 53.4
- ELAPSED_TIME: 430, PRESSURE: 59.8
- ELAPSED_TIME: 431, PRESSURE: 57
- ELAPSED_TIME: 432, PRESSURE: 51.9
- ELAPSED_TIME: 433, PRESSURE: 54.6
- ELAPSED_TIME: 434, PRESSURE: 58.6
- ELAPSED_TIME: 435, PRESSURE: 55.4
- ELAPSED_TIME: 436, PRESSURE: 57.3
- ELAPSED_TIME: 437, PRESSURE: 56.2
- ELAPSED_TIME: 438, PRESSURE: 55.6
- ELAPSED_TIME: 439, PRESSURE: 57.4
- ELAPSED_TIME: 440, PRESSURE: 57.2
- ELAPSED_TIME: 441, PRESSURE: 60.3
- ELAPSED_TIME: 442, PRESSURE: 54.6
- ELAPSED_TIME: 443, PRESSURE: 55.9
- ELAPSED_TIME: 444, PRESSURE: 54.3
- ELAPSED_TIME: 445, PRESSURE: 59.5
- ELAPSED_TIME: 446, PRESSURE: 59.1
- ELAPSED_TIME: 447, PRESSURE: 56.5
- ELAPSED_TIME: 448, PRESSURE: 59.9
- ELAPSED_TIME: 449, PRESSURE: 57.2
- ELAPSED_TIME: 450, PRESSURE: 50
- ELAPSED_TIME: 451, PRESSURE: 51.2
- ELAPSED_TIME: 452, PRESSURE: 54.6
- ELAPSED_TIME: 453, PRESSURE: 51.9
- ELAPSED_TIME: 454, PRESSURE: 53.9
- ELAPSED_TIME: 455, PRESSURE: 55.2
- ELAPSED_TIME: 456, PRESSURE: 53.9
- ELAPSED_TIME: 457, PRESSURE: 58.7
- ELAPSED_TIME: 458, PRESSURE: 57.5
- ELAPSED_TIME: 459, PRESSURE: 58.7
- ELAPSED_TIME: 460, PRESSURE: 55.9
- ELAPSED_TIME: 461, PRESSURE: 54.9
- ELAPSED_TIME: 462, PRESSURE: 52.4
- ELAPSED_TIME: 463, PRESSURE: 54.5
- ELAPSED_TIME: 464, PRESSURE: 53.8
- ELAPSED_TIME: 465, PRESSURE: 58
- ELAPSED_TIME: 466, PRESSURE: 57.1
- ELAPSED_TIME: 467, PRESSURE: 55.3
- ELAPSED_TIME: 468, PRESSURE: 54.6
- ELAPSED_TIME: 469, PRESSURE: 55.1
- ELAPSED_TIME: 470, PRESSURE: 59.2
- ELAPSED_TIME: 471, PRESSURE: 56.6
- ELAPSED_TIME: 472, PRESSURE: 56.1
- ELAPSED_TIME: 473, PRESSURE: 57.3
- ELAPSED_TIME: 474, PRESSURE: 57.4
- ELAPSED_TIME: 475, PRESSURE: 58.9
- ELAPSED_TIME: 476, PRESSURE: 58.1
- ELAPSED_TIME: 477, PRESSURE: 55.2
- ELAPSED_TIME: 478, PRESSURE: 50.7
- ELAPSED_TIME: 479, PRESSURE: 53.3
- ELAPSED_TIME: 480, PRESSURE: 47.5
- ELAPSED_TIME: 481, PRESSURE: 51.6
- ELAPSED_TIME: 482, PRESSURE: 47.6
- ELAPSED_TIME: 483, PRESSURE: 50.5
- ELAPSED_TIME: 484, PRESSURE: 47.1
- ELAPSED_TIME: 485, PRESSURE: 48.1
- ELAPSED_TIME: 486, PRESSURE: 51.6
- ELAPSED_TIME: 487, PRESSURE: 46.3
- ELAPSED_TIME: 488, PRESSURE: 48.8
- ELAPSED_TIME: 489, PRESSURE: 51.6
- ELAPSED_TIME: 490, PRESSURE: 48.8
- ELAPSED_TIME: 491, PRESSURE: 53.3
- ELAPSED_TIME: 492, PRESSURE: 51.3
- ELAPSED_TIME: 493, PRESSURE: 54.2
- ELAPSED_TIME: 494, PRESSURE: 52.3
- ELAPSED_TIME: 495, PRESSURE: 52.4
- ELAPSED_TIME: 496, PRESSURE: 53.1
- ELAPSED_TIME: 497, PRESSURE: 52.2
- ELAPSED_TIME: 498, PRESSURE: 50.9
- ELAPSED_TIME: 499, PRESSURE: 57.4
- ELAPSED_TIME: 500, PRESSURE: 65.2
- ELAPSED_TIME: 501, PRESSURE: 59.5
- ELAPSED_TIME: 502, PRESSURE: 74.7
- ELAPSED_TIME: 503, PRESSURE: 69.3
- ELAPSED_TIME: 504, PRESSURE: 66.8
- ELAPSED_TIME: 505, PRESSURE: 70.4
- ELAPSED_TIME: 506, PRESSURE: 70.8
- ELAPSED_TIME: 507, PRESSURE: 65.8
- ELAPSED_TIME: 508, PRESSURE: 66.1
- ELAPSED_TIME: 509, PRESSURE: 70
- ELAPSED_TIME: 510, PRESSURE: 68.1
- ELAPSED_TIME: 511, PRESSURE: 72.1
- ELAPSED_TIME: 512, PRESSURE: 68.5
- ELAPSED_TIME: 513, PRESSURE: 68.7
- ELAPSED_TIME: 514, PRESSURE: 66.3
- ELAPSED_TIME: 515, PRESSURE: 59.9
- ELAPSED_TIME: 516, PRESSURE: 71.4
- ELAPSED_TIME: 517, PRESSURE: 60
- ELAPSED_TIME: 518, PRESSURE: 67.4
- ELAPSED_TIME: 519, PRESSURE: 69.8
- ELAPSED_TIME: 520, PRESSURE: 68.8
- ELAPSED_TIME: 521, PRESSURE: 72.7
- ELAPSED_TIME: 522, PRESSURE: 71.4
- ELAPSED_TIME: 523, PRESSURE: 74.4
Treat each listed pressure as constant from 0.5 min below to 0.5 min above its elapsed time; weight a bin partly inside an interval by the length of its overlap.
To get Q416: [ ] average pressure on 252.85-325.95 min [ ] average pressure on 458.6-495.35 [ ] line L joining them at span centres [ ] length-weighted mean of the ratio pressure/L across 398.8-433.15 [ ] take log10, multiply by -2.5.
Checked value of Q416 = 0.150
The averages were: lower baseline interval 93.9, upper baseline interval 53.4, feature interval 58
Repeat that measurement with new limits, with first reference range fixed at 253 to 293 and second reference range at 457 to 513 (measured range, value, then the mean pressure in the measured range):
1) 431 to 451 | 0.14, 56.3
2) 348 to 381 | -0.20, 90.5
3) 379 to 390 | -0.12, 80.7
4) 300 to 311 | -0.20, 101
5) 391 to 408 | 0.03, 68.1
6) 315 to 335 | -0.16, 94.1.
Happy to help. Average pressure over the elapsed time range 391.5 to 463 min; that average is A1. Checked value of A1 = 58.8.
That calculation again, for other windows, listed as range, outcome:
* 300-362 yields 96.9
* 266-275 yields 81.2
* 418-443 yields 56.4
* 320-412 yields 85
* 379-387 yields 81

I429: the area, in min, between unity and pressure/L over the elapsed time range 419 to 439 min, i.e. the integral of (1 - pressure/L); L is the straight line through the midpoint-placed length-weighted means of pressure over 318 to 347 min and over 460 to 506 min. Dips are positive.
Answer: 3.76 min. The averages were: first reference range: 94.9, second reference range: 55.3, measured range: 56.4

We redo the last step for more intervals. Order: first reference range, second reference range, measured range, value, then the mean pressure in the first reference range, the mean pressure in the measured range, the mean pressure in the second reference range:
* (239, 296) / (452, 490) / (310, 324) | -2.7 min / 87.6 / 94.9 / 53.9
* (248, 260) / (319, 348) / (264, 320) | -4.3 min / 83.5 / 95.9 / 94.9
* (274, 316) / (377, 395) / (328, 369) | -3.2 min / 99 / 94.5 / 79.9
